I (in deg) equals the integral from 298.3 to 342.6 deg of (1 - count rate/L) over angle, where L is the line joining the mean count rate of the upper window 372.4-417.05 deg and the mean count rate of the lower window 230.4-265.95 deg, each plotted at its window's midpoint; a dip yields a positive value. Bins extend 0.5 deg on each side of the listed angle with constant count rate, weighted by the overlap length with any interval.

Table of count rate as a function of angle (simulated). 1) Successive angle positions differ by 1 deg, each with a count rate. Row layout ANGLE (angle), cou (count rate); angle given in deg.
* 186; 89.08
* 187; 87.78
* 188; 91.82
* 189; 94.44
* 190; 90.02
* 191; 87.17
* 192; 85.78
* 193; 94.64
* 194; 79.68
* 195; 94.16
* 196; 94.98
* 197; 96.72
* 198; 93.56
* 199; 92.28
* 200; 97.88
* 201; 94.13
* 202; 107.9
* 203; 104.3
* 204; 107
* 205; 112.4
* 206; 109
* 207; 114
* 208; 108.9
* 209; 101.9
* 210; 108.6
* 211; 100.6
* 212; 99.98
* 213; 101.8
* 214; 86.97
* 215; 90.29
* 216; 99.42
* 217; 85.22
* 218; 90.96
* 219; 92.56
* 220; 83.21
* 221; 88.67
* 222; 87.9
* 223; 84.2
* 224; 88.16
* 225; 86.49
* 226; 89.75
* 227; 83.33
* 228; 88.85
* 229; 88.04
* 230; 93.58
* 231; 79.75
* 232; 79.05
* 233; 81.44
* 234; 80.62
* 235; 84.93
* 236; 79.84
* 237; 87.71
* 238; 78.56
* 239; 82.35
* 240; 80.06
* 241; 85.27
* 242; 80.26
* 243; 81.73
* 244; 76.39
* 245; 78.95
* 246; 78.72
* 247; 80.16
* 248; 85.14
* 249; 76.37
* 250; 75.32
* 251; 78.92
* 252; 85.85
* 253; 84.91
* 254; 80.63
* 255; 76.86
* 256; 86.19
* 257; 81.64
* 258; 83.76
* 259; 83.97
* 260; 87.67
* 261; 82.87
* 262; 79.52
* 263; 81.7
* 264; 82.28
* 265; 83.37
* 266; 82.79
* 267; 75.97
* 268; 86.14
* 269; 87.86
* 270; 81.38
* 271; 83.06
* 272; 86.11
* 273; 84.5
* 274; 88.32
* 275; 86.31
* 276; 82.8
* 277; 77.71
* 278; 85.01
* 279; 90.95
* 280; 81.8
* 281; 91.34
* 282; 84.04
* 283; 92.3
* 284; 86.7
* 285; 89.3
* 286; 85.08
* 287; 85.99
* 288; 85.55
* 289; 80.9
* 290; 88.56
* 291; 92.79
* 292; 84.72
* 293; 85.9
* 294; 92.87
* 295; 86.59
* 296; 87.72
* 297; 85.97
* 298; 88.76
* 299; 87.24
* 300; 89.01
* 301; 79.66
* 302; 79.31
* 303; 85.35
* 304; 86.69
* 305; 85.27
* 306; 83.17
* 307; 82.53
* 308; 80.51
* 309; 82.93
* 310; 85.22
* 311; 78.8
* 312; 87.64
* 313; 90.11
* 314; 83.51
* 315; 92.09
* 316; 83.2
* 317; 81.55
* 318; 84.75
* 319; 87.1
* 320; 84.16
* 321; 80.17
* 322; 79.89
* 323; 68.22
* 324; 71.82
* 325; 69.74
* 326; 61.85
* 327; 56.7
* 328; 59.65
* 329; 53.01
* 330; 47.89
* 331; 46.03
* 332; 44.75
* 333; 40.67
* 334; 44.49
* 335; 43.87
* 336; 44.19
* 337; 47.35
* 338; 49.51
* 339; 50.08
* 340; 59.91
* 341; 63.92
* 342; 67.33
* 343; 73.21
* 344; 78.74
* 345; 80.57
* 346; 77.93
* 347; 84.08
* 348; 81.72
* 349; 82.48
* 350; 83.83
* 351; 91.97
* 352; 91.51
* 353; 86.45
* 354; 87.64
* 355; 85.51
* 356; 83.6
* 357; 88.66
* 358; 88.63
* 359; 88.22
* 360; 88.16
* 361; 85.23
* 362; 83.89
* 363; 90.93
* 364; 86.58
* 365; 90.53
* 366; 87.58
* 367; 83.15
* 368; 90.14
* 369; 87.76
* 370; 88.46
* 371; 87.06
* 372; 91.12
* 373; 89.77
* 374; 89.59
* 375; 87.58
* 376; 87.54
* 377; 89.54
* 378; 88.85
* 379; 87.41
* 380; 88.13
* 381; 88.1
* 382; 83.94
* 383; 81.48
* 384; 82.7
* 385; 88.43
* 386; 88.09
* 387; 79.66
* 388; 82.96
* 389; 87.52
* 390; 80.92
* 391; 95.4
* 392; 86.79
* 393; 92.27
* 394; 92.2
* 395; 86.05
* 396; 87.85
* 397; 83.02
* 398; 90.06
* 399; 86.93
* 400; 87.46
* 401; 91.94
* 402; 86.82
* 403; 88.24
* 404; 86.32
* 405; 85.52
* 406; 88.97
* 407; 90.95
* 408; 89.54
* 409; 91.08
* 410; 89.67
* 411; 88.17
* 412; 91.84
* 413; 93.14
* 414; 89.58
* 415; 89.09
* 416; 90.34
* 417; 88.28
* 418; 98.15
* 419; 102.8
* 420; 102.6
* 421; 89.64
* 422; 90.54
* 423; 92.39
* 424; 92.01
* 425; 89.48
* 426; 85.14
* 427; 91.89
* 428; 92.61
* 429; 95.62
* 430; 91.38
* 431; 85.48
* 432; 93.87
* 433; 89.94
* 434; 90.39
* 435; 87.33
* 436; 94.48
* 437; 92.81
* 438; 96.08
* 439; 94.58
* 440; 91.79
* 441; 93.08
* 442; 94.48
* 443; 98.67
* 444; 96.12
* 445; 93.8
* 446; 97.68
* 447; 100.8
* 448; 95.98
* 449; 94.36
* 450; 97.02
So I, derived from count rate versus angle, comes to 7.2 deg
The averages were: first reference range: 81.6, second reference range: 88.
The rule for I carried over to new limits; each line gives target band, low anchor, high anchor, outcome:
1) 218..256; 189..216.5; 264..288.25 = 3.67 deg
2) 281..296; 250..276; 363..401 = -0.59 deg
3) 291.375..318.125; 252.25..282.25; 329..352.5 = -4.24 deg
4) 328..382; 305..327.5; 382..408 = 4.46 deg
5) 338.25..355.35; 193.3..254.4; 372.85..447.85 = 2.37 deg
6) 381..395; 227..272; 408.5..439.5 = 0.56 deg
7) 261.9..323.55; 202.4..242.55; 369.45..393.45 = 3.34 deg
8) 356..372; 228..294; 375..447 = 0.09 deg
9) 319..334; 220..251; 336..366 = 3.33 deg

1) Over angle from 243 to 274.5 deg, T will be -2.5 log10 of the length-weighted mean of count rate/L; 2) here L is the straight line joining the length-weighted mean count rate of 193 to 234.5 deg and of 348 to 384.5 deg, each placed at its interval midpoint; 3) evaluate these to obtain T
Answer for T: 0.12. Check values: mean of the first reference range 93.9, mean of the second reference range 87.2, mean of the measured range 82.2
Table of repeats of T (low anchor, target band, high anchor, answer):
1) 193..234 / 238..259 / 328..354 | 0.07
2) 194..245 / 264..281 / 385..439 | 0.09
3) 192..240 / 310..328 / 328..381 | 0.03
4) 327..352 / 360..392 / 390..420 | -0.12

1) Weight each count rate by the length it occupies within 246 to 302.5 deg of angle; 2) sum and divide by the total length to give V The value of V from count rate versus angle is 84.4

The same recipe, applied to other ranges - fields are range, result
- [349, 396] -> 87.4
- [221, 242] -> 84.5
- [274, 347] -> 76.5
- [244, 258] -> 80.7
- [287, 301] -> 87.1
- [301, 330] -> 78.2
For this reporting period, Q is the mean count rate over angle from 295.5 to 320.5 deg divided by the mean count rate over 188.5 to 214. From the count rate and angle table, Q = 0.9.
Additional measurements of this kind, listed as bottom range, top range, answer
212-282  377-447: 1.07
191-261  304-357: 0.82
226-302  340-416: 1.03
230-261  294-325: 1.02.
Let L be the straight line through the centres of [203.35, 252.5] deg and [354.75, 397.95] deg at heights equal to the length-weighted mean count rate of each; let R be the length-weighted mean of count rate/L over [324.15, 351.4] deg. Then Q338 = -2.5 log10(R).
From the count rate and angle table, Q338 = 0.37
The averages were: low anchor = 88.8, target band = 62.4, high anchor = 87.3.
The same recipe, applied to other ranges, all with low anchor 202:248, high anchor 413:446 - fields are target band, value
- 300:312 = 0.10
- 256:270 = 0.09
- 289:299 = 0.04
